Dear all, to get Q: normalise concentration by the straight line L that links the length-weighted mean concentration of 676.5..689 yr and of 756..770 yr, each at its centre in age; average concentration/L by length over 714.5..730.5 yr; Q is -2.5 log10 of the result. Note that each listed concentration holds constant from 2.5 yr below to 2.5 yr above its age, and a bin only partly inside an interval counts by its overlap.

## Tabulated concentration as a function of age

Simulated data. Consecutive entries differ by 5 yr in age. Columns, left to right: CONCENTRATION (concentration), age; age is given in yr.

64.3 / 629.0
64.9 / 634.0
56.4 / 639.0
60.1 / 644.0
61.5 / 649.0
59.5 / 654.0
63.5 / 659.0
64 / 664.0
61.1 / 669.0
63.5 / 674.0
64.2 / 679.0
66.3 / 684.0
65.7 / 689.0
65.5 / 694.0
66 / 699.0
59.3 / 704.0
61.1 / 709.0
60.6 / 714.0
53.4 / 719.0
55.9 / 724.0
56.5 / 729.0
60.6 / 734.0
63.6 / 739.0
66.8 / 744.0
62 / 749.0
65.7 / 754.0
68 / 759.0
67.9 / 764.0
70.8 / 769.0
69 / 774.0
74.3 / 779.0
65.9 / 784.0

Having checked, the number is 0.197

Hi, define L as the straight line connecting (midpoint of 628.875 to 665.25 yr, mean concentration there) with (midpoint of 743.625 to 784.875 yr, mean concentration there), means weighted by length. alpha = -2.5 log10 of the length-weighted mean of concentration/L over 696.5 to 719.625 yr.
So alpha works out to 0.07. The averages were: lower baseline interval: 61.5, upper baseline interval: 68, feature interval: 60.6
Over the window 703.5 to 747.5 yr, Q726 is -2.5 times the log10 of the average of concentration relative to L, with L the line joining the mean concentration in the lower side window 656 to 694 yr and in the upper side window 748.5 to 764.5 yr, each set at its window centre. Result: 0.10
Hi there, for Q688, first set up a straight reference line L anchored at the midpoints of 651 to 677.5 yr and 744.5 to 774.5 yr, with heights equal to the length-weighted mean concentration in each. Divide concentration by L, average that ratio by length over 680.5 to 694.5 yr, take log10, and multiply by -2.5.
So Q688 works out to -0.04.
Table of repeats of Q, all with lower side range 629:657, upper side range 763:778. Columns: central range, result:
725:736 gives 0.16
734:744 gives 0.07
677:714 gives 0.01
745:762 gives 0.05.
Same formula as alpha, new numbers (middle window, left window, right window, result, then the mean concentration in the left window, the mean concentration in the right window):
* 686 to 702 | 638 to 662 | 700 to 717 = -0.085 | 60.5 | 60.6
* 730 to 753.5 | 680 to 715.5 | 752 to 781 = 0.070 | 63.6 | 69.3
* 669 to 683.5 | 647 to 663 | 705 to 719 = -0.050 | 61.7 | 59.4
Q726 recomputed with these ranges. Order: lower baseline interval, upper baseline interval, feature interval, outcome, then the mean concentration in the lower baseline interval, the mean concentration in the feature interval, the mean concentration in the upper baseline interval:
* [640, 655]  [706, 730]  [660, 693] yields -0.090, 60.1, 64.2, 57.6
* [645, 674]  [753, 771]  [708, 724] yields 0.136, 62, 57.7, 68.2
